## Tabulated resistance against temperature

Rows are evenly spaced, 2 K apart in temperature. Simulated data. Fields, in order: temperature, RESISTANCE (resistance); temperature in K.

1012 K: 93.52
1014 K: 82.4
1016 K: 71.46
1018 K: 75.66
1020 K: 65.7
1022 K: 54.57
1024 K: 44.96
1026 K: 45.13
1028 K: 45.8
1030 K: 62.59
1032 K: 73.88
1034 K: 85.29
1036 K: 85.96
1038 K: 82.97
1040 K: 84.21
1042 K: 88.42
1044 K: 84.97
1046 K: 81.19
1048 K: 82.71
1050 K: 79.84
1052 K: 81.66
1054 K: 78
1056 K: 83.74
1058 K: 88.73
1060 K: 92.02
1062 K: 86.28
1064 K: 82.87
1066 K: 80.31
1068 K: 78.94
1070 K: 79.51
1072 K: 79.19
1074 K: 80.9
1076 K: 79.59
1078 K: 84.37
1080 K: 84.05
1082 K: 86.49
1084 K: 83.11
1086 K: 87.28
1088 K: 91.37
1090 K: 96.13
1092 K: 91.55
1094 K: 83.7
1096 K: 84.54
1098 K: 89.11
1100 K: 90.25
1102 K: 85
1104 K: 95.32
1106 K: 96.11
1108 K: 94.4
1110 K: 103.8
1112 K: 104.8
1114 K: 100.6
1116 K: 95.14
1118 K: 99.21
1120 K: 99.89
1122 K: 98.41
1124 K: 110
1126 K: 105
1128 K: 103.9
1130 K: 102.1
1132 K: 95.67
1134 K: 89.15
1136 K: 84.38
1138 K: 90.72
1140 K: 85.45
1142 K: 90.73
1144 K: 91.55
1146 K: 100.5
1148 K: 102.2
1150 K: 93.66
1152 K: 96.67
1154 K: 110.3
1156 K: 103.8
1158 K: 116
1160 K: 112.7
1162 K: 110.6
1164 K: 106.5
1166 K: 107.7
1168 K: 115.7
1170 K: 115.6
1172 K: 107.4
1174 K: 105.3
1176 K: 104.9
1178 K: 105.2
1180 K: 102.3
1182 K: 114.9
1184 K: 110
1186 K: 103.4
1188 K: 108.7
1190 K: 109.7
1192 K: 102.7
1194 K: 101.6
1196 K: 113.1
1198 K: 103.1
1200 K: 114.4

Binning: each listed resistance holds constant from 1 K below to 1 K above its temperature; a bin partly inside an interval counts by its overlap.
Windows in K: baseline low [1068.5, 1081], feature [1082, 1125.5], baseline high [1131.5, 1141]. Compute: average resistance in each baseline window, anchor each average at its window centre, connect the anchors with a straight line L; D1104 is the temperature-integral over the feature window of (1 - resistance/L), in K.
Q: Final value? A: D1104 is -4.8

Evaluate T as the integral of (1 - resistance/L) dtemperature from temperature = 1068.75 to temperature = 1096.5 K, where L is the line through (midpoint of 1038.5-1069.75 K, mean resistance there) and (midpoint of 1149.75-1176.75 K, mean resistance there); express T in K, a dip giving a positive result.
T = 1.5 K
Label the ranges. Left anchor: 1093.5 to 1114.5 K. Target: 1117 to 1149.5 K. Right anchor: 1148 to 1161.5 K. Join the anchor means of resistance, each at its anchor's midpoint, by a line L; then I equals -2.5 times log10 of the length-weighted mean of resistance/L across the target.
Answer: 0.04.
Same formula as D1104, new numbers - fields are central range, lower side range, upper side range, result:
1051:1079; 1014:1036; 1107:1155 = -2.0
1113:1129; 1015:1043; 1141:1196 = -1.4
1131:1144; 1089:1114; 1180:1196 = 1.3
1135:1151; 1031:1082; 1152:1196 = 1.4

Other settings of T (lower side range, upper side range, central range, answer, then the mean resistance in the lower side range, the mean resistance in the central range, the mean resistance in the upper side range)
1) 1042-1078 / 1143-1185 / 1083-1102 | 0.3 K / 82.6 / 88.4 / 106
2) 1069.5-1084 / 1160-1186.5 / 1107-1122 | -1.1 K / 82.2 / 99.6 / 109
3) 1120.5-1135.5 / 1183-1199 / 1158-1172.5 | -1.0 K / 100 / 111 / 107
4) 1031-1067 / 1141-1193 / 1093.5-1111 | 0.4 K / 83.5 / 91.6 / 106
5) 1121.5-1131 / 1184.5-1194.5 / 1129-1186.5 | 1.3 K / 104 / 103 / 106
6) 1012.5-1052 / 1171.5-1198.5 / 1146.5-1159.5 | -0.6 K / 73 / 104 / 107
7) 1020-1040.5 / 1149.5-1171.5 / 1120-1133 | -0.7 K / 66.1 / 102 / 108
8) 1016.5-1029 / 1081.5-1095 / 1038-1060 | -4.7 K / 55.9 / 83.7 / 88.6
